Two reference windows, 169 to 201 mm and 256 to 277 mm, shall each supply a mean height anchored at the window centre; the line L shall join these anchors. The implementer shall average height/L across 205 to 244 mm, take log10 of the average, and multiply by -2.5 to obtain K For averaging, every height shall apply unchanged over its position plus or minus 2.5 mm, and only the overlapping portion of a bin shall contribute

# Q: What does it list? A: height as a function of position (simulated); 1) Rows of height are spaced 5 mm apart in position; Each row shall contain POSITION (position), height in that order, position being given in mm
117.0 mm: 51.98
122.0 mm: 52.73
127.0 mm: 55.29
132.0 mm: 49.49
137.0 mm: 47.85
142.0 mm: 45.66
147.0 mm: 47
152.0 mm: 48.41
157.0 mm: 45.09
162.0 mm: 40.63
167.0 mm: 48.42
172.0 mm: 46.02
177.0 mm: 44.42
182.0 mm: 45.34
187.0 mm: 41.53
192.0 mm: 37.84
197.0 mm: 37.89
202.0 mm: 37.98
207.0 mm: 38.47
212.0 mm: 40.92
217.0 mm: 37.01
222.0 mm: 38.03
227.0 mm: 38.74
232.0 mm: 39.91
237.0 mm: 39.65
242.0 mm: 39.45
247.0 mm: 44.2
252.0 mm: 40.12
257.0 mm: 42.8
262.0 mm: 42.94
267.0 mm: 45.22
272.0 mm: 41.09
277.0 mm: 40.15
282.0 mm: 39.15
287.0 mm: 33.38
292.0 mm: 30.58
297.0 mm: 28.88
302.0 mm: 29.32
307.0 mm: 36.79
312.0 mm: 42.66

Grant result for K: 0.089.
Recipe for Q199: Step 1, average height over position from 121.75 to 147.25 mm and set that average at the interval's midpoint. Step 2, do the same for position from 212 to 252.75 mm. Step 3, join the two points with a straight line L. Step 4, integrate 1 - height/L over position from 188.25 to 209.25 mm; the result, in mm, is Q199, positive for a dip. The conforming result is 2.4 mm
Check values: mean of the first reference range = 49.6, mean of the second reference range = 39.7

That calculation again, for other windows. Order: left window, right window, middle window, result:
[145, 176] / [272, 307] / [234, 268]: -3.8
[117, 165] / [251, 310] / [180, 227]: 4.4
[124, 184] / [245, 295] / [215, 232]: 1.8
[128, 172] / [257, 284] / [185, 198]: 1.7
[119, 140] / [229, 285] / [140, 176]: 2.3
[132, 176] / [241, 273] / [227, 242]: 1.3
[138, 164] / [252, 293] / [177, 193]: 0.6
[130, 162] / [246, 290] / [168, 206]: 2.6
